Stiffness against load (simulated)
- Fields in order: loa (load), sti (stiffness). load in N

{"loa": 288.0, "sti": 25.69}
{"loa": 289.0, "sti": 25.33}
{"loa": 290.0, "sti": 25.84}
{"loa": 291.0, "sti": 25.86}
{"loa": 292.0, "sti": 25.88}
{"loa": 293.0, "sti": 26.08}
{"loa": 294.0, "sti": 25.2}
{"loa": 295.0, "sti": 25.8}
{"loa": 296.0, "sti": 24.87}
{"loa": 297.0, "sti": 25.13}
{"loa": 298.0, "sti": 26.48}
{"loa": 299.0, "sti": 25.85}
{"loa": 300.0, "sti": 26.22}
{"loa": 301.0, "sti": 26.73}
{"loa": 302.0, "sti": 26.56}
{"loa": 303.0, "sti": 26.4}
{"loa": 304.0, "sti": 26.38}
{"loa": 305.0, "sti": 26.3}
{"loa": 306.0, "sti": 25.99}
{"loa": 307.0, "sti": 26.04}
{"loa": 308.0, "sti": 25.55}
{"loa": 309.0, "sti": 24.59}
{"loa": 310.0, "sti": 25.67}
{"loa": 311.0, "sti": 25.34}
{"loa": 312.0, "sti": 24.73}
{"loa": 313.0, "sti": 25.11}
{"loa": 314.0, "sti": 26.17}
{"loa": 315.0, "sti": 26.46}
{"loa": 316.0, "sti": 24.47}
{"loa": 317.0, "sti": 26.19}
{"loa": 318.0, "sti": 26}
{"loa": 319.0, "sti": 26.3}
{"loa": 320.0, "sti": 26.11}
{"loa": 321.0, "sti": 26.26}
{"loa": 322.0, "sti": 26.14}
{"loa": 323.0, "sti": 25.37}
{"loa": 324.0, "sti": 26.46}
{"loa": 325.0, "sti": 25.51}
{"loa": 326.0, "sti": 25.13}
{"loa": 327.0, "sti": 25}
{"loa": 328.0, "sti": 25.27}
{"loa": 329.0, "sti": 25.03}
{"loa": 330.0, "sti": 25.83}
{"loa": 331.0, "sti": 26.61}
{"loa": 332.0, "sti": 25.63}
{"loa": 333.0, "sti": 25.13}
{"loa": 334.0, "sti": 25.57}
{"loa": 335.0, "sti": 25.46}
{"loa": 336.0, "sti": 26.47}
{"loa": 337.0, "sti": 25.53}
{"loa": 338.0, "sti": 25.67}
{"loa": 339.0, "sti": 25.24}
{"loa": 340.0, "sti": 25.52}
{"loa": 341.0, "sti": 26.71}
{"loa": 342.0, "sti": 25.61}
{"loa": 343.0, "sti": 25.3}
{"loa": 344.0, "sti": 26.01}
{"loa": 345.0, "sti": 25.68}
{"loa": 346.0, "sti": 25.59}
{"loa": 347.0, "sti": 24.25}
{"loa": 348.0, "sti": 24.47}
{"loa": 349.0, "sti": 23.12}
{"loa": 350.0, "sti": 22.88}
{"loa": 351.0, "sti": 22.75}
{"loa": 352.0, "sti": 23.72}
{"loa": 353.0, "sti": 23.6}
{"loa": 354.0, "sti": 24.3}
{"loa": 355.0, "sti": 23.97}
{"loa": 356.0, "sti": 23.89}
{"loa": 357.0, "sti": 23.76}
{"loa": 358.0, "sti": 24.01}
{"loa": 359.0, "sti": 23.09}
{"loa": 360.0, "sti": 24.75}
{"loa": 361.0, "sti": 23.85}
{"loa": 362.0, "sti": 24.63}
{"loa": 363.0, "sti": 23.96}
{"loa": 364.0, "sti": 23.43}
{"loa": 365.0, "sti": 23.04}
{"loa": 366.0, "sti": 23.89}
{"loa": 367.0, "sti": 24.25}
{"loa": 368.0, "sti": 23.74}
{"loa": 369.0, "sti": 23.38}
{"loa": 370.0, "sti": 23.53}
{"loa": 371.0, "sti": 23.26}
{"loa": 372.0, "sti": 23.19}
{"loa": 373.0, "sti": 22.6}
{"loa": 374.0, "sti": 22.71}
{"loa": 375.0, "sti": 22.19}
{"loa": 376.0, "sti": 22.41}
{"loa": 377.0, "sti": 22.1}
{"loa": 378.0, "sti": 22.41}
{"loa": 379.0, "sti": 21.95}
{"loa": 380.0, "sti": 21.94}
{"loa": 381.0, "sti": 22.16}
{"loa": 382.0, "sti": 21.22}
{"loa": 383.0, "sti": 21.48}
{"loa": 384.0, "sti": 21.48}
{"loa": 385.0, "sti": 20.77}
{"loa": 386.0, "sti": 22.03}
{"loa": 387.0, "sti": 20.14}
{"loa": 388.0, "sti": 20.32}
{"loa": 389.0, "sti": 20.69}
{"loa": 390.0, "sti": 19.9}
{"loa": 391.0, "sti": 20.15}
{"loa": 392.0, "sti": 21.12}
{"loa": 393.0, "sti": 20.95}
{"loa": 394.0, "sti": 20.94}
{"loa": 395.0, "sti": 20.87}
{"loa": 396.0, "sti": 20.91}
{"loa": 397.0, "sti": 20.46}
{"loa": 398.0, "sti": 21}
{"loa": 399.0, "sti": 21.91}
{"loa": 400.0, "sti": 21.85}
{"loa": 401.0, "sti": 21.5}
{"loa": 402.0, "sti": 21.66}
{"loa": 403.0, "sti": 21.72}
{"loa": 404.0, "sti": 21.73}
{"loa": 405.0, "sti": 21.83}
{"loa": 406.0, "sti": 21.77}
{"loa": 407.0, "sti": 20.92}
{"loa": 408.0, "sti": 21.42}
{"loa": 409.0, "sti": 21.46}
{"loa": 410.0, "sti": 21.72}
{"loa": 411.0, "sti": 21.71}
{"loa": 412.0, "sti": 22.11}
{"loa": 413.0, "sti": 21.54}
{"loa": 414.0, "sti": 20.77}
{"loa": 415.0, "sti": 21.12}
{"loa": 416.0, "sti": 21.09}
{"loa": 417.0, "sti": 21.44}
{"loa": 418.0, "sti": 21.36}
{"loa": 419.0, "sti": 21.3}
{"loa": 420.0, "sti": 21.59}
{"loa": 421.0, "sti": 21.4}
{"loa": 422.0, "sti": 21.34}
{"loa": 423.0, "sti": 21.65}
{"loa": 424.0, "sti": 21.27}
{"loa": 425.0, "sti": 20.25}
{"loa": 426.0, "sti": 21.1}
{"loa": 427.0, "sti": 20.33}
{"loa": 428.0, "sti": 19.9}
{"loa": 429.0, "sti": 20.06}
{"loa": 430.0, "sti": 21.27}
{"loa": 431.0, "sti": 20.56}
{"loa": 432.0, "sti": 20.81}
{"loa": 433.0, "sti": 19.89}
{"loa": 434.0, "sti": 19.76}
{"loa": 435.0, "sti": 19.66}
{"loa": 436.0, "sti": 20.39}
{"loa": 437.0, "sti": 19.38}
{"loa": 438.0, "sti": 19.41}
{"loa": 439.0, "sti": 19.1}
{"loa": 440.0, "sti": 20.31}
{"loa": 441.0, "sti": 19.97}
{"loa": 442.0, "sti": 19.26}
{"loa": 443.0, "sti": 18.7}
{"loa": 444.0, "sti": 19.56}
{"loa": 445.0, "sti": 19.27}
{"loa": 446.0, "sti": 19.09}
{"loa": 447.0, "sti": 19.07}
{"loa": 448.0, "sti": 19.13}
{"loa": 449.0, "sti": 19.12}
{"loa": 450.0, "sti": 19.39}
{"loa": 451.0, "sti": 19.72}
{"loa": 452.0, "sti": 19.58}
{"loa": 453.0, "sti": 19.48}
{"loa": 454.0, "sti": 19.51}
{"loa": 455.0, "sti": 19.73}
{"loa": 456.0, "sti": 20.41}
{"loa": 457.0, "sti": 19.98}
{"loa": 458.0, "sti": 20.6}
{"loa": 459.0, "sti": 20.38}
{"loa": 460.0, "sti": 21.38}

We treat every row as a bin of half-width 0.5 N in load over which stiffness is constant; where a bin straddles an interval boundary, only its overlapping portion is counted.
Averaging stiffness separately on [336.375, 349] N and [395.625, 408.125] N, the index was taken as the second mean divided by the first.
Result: 0.8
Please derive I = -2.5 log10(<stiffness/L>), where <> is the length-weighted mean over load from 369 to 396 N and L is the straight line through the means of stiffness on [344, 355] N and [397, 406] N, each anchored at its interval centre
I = 0.04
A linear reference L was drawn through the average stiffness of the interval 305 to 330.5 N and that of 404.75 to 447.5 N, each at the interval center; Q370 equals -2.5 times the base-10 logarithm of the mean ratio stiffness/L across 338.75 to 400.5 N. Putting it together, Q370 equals 0.02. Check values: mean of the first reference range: 25.6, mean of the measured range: 22.9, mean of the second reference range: 20.6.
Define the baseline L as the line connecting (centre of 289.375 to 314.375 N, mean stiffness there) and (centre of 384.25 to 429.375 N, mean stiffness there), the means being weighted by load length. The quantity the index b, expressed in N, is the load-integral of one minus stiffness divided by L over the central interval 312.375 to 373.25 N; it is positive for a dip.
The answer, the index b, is -2.2 N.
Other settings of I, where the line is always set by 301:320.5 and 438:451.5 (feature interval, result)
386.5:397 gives 0.07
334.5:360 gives -0.03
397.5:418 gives -0.02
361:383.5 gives 0.00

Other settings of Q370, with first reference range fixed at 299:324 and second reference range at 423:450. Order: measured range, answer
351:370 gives -0.013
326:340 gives -0.030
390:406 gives 0.026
